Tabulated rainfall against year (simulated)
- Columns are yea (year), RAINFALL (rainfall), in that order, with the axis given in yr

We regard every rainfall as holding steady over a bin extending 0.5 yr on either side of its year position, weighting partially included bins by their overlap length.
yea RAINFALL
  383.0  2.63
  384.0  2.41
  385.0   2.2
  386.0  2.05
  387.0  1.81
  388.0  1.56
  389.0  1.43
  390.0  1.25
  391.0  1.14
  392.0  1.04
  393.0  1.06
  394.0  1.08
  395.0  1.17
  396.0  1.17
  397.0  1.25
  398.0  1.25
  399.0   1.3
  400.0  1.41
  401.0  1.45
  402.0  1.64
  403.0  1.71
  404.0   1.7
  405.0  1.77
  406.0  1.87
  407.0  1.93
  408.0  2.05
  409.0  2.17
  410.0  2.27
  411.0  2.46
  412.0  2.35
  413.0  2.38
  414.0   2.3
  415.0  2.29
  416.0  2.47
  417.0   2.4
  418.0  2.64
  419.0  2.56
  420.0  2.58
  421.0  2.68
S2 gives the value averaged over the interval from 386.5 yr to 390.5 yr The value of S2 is 1.51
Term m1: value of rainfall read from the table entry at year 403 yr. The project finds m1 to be 1.71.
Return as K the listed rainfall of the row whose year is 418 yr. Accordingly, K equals 2.64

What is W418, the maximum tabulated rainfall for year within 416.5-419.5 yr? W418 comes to 2.64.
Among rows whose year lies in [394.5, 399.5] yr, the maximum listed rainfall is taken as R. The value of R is 1.3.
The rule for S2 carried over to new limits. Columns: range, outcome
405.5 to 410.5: 2.06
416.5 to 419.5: 2.53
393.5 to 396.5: 1.14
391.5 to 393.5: 1.05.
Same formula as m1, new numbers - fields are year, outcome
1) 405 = 1.77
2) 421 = 2.68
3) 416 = 2.47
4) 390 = 1.25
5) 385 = 2.2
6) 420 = 2.58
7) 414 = 2.3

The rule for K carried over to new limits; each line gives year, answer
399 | 1.3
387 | 1.81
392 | 1.04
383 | 2.63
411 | 2.46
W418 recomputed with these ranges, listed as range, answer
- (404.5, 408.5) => 2.05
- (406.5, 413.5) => 2.46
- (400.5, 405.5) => 1.77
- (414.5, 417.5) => 2.47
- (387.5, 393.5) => 1.56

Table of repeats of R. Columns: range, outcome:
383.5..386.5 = 2.41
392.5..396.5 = 1.17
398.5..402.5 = 1.64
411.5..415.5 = 2.38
